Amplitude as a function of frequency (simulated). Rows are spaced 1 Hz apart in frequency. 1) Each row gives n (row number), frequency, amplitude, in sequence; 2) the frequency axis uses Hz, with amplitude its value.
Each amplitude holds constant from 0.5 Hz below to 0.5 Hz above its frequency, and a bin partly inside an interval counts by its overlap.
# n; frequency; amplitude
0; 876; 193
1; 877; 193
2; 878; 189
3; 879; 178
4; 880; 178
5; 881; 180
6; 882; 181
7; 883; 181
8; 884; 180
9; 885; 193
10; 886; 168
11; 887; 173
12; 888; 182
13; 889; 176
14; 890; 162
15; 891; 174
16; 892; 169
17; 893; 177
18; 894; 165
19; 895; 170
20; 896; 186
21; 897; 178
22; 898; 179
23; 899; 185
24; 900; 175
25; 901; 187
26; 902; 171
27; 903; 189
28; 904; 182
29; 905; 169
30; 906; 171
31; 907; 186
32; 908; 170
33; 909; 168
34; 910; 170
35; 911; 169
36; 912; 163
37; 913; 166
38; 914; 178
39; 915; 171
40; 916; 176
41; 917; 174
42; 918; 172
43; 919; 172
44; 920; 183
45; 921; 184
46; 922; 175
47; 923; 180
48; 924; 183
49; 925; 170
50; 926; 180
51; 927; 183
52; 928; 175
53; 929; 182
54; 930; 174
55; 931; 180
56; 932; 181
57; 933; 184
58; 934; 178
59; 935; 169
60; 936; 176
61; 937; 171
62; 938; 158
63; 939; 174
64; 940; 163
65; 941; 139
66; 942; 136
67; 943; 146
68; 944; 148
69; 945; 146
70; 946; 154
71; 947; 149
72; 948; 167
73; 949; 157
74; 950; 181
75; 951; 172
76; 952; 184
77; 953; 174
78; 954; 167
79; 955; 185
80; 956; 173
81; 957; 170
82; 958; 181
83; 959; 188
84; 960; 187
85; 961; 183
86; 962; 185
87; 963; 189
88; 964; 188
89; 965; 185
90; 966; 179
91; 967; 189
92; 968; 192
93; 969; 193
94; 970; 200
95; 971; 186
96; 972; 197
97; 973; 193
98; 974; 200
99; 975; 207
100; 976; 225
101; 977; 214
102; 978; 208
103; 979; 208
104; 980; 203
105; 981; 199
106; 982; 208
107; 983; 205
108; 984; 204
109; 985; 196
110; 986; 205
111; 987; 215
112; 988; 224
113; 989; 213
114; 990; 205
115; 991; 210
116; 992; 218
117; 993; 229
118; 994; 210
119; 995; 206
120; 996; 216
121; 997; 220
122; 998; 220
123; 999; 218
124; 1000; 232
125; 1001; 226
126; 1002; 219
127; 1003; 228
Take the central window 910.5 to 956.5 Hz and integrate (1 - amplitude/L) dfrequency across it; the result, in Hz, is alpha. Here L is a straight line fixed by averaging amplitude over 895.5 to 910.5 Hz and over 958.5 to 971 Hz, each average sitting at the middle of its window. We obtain 3.20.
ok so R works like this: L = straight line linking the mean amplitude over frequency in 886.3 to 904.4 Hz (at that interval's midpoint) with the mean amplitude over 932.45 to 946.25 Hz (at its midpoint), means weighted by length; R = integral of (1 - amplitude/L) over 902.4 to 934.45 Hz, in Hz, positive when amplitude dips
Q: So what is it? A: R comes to -1.6 Hz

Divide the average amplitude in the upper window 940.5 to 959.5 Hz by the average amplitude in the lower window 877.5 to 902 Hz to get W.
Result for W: 0.92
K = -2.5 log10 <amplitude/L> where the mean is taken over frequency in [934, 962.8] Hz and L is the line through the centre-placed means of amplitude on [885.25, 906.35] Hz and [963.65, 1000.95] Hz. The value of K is 0.16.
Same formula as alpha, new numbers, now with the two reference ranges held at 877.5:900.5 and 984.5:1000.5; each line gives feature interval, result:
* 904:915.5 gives 0.83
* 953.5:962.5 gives 1.00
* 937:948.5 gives 2.53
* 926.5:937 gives 0.81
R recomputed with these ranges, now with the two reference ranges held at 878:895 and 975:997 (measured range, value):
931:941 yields 1.14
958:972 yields 1.06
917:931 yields 0.84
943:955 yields 2.08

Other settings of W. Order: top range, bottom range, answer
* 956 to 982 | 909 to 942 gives 1.12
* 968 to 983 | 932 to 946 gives 1.26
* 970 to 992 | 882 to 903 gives 1.16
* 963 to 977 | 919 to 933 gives 1.09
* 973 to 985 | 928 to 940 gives 1.18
